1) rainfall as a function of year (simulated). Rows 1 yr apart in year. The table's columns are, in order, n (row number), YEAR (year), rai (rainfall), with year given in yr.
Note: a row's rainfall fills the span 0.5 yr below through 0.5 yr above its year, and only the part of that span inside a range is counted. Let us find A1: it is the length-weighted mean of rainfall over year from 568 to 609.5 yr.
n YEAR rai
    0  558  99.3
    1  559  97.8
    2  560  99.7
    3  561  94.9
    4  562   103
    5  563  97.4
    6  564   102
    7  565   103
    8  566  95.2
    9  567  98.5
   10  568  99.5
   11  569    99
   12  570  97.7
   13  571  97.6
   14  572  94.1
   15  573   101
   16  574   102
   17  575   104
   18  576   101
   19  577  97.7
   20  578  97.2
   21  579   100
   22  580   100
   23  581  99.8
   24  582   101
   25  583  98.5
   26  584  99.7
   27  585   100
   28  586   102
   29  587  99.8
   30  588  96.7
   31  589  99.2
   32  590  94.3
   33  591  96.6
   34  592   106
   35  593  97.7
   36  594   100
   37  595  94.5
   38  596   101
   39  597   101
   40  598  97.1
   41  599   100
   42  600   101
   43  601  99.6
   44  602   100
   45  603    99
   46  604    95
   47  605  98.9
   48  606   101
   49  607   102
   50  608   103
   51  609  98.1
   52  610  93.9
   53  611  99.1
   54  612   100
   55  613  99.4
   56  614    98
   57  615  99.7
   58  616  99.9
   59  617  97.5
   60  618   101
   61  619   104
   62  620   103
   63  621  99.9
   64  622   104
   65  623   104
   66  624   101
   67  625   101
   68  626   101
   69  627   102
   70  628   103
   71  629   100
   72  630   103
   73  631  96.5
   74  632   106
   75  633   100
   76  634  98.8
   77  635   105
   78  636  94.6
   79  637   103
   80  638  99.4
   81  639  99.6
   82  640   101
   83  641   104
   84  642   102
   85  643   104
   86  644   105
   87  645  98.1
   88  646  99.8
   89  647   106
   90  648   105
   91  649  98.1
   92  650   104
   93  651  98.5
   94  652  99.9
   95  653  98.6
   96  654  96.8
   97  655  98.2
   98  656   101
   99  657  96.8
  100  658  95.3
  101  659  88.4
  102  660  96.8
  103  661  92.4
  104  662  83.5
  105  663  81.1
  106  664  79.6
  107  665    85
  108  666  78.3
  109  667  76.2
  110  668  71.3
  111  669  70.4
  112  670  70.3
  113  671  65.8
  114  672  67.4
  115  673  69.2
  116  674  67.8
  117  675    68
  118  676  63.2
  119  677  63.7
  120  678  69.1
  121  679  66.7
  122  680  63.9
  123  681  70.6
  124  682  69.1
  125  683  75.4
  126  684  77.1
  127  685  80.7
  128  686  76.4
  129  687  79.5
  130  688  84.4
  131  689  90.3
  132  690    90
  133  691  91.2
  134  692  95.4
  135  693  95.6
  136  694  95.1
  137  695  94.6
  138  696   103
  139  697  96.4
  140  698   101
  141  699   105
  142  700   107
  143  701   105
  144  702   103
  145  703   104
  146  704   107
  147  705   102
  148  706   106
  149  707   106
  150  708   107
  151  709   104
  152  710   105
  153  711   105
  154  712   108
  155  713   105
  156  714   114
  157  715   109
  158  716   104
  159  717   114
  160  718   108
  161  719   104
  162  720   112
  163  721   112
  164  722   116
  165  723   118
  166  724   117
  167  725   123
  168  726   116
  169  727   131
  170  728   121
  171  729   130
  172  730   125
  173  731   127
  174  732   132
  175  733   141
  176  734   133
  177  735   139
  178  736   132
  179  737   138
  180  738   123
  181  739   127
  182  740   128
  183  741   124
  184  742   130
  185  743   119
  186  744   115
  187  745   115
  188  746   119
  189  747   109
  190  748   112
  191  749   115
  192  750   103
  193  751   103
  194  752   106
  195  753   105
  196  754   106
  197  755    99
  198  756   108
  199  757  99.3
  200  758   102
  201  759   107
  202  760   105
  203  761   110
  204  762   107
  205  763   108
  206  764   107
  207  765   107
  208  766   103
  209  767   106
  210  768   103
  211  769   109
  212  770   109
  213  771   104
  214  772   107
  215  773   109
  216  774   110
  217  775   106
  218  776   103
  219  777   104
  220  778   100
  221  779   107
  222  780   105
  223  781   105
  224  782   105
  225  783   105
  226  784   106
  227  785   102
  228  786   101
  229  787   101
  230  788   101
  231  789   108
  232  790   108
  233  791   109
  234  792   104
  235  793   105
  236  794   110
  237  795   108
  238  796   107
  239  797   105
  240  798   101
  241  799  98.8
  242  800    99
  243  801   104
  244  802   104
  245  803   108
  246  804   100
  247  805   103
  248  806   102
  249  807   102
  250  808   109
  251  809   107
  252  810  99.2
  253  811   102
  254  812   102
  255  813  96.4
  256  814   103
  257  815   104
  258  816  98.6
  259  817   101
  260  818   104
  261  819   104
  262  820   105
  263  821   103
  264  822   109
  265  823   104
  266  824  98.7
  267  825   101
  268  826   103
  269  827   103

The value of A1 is 99.4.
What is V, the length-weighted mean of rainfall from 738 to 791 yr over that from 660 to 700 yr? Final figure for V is 1.3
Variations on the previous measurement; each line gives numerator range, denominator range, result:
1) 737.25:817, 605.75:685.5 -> 1.16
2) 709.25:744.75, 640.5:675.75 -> 1.35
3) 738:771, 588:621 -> 1.11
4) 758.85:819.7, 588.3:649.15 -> 1.04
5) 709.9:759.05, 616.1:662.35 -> 1.16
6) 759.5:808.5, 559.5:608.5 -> 1.06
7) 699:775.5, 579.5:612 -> 1.14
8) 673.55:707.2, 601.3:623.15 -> 0.87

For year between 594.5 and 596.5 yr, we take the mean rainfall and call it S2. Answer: 97.8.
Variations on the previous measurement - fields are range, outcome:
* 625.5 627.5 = 102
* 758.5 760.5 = 106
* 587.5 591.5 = 96.7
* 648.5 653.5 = 99.8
